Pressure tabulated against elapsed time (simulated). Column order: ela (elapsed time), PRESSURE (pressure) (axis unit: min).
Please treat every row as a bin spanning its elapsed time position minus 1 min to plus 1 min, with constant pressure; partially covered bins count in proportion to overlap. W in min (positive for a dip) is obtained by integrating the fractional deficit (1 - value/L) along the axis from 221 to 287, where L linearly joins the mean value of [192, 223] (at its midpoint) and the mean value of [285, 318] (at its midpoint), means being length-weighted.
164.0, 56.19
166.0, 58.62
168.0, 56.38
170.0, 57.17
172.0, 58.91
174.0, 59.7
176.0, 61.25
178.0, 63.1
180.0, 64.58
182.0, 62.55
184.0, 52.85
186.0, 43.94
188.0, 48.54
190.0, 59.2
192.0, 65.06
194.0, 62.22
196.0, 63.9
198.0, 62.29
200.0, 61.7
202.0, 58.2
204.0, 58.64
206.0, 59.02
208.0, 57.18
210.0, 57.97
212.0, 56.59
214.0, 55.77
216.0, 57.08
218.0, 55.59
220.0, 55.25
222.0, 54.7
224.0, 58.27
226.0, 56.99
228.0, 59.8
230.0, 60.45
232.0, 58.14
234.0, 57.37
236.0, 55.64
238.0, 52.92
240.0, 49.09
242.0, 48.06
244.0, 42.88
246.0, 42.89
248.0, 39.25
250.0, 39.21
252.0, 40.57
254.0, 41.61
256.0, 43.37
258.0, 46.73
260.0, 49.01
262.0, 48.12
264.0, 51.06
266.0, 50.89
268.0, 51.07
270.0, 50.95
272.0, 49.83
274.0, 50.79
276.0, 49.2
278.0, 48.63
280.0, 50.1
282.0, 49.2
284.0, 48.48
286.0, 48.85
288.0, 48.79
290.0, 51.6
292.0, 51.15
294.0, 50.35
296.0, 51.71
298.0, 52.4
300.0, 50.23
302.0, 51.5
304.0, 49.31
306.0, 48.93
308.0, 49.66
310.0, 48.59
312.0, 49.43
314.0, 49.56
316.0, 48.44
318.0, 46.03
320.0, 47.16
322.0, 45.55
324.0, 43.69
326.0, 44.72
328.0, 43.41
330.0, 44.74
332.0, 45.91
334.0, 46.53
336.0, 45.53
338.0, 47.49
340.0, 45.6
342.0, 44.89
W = 5.5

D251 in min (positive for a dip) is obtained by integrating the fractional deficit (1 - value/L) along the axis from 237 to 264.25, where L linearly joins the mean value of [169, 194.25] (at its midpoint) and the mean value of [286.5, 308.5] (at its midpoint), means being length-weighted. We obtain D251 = 4.3 min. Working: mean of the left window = 58.3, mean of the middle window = 45.2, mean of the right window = 50.5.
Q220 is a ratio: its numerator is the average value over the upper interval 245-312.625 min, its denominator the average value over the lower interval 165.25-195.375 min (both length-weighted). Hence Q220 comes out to 0.83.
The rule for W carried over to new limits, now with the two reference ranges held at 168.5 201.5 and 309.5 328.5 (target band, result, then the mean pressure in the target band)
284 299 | -0.4 min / 50.5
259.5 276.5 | 0.4 min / 50.2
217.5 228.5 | -0.2 min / 56.7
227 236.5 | -0.6 min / 58.4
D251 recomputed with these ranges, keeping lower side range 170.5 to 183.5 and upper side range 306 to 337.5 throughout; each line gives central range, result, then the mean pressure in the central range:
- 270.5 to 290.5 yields 0.5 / 49.5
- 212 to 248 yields 1.4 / 53.8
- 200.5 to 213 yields 0.0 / 58.1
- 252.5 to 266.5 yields 1.6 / 46.9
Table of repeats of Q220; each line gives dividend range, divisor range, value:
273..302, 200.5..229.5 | 0.87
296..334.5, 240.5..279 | 1.03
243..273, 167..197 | 0.78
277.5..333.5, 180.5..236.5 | 0.84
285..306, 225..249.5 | 0.98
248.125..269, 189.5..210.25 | 0.76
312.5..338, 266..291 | 0.92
